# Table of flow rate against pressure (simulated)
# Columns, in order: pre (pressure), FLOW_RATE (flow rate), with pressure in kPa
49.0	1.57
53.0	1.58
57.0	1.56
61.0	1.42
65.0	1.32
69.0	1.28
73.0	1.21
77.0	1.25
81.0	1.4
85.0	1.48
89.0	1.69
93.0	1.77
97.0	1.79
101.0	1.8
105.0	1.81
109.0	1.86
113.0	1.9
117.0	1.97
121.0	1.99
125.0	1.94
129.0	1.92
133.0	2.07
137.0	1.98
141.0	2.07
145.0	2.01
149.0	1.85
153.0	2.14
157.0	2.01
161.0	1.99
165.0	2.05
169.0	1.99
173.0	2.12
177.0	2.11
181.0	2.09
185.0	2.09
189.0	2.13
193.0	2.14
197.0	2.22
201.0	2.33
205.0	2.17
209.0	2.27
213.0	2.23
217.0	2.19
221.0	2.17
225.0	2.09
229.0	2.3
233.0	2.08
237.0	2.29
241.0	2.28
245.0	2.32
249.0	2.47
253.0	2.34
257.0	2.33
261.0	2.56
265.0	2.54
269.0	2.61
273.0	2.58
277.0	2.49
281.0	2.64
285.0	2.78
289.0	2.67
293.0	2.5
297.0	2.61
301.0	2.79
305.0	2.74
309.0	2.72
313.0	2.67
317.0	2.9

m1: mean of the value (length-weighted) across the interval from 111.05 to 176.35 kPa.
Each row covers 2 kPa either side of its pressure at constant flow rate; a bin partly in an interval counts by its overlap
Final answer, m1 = 2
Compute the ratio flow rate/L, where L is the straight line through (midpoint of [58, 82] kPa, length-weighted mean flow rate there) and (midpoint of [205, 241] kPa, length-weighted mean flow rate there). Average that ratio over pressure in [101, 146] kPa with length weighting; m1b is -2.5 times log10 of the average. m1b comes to -0.19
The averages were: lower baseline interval 1.32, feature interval 1.95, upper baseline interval 2.21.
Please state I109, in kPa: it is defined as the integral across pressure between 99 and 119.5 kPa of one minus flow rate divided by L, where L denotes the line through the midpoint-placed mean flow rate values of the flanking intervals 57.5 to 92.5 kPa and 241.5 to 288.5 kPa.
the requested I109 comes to -3.4 kPa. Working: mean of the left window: 1.41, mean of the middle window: 1.87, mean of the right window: 2.51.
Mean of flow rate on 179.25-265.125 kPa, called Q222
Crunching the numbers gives 2.25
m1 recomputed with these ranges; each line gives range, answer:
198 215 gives 2.25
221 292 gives 2.43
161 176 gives 2.05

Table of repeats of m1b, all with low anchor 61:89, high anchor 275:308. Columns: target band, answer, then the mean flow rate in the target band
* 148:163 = -0.095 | 2.01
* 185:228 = -0.025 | 2.19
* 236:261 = 0.018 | 2.36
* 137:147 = -0.156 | 2.03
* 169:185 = -0.065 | 2.09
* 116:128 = -0.196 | 1.96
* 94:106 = -0.192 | 1.8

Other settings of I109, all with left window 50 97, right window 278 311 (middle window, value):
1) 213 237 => 1.19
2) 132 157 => -2.19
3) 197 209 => -0.40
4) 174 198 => -0.50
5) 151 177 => -1.23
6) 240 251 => 0.20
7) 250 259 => 0.39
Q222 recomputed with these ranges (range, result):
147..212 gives 2.11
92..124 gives 1.87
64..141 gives 1.72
